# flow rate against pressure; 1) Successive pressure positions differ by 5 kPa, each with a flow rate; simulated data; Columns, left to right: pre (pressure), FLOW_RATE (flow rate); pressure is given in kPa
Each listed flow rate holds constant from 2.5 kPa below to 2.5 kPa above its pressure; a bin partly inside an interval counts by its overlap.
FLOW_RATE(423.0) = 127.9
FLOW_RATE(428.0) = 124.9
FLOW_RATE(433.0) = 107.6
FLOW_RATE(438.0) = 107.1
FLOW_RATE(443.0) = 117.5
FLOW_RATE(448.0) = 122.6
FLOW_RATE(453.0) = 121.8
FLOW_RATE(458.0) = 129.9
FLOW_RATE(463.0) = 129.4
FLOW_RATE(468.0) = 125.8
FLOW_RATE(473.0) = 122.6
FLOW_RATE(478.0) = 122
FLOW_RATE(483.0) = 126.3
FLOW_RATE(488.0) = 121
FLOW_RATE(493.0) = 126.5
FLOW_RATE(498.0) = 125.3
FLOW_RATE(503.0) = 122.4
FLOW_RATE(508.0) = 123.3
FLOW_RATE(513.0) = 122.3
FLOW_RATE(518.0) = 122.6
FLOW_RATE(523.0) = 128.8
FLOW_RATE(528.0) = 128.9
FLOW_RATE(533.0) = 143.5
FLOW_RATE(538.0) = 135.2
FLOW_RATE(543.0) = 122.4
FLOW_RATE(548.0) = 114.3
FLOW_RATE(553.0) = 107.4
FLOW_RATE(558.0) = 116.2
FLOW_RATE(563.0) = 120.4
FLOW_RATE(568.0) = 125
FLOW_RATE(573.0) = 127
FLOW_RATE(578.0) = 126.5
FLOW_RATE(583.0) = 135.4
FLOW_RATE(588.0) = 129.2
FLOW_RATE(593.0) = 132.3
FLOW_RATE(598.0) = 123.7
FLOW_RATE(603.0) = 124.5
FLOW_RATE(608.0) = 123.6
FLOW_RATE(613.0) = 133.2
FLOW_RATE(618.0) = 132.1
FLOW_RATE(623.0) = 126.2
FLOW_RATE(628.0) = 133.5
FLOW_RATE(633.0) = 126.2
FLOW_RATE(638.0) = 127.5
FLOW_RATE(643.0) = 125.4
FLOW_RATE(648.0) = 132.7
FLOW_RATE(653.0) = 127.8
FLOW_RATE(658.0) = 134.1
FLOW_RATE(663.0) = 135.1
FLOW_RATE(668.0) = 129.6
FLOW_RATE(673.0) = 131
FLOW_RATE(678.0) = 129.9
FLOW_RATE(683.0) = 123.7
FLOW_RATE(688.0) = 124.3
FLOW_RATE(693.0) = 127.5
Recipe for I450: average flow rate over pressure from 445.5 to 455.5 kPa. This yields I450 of 122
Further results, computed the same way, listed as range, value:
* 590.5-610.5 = 126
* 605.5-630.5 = 130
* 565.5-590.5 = 129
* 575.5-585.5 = 131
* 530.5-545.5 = 134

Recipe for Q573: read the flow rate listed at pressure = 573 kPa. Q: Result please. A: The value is 127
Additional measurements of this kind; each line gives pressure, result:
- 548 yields 114.3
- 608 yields 123.6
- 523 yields 128.8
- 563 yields 120.4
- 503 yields 122.4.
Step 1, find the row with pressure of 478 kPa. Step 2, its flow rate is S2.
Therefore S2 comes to 122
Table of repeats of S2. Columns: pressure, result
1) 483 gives 126.3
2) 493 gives 126.5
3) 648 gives 132.7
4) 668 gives 129.6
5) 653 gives 127.8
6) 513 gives 122.3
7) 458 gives 129.9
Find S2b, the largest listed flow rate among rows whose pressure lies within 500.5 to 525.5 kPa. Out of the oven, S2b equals 128.8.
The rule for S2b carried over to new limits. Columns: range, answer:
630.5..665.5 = 135.1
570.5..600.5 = 135.4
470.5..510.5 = 126.5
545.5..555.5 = 114.3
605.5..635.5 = 133.5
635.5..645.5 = 127.5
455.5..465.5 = 129.9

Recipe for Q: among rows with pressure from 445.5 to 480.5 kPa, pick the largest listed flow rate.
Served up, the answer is 129.9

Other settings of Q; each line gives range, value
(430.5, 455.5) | 122.6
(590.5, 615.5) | 133.2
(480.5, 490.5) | 126.3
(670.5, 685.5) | 131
